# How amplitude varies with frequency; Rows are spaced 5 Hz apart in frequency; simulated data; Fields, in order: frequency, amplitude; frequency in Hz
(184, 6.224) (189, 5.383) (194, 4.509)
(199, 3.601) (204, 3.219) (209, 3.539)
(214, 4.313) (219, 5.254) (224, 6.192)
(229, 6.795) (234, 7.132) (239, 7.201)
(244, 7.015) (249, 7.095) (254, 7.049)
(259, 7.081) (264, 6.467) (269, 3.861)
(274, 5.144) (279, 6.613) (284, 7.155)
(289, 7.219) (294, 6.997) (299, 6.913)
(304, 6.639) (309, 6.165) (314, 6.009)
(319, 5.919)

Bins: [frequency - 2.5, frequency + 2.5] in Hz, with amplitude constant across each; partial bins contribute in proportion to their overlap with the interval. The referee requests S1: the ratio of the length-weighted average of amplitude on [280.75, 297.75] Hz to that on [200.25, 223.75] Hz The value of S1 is 1.7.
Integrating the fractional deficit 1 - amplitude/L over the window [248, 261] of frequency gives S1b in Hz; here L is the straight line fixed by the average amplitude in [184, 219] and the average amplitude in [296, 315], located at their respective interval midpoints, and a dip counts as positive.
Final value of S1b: -4.0 Hz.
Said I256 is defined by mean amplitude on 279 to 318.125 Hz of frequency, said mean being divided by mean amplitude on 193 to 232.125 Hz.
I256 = 1.42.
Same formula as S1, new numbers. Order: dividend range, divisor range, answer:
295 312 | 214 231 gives 1.14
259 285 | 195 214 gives 1.61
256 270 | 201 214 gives 1.70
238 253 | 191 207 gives 1.86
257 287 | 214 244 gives 0.95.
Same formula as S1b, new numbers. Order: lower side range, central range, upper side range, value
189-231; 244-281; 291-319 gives -3.75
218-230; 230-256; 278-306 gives -3.09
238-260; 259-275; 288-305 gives 3.58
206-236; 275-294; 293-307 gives -0.86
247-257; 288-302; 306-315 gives -1.38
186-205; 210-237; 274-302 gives -3.87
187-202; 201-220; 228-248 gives 5.10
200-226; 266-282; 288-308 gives 2.29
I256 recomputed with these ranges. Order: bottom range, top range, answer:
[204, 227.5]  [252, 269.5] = 1.34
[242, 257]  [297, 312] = 0.93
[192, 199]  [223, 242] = 1.65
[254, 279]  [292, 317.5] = 1.11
